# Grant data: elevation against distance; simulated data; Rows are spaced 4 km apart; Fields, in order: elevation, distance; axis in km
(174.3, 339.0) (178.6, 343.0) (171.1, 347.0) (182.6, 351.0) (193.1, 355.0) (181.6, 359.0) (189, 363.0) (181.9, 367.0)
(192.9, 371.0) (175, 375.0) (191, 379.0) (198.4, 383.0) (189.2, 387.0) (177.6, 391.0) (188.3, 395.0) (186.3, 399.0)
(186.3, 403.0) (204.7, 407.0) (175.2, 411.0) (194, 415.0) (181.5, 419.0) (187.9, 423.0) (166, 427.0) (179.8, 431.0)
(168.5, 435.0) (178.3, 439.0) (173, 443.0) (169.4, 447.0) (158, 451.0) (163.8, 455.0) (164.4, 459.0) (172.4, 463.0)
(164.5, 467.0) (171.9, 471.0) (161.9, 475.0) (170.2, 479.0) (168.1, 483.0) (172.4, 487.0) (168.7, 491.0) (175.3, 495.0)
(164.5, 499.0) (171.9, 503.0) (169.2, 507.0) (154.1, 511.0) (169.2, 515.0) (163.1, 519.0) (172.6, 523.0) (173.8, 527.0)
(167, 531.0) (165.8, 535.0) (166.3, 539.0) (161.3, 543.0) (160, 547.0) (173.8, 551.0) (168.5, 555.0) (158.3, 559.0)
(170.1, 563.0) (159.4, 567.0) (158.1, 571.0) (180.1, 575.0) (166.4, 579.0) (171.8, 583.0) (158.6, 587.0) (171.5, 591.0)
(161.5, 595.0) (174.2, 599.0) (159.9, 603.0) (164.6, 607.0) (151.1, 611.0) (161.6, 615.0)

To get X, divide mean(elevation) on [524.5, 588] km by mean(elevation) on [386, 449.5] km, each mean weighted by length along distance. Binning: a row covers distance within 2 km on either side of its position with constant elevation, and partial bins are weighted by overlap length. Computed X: 0.92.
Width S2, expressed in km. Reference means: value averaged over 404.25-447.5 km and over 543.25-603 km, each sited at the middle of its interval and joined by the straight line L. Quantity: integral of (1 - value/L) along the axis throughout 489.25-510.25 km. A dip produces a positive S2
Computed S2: 0.5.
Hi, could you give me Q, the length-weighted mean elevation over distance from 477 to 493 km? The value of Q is 170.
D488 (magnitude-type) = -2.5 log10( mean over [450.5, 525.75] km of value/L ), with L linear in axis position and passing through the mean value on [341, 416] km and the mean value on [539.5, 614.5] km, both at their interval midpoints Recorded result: 0.04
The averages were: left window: 186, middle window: 167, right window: 165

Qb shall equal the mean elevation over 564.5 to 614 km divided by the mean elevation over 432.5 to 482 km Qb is 0.98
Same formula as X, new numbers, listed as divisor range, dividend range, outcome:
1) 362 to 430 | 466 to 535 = 0.90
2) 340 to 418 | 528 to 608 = 0.89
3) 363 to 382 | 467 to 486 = 0.90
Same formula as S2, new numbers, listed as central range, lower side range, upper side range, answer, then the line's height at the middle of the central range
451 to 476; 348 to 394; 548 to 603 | 1.6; 177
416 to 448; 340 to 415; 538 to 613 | 0.7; 180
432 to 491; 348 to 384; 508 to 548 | 1.9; 174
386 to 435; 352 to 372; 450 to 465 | -2.2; 176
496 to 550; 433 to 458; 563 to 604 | 0.3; 167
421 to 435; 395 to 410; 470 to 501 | 0.6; 184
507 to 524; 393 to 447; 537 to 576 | 0.5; 170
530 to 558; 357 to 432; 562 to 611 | 0.7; 170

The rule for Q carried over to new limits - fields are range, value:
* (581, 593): 167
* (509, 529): 167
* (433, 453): 169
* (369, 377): 184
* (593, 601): 168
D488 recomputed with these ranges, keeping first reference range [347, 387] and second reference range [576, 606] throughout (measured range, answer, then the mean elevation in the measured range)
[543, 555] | 0.03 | 166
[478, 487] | 0.04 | 170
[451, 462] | 0.09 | 164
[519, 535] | 0.02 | 169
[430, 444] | 0.03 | 175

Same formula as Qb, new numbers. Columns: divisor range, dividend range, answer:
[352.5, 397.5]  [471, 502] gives 0.90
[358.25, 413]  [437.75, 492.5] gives 0.90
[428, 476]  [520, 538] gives 1.00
